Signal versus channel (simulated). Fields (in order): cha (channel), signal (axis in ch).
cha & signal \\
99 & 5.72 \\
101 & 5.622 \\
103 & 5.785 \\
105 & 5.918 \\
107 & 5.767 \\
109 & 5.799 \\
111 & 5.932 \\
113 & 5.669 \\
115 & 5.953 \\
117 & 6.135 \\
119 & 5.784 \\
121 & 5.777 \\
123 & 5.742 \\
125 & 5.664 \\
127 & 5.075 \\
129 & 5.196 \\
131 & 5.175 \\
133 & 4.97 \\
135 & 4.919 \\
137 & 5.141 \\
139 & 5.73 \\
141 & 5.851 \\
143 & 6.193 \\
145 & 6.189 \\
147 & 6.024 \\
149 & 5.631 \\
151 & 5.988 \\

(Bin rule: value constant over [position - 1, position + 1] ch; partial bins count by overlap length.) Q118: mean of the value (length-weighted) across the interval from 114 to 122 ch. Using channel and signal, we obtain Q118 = 5.91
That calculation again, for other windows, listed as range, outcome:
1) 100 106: 5.77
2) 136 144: 5.73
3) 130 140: 5.19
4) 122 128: 5.49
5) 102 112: 5.84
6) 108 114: 5.8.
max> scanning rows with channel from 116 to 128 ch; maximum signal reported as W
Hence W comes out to 6.135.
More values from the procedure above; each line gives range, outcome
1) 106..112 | 5.932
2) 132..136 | 4.97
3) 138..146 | 6.193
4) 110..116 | 5.953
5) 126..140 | 5.73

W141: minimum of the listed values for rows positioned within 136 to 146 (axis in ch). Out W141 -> 5.141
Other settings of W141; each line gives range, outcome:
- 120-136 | 4.919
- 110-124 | 5.669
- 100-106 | 5.622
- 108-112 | 5.799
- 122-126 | 5.664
